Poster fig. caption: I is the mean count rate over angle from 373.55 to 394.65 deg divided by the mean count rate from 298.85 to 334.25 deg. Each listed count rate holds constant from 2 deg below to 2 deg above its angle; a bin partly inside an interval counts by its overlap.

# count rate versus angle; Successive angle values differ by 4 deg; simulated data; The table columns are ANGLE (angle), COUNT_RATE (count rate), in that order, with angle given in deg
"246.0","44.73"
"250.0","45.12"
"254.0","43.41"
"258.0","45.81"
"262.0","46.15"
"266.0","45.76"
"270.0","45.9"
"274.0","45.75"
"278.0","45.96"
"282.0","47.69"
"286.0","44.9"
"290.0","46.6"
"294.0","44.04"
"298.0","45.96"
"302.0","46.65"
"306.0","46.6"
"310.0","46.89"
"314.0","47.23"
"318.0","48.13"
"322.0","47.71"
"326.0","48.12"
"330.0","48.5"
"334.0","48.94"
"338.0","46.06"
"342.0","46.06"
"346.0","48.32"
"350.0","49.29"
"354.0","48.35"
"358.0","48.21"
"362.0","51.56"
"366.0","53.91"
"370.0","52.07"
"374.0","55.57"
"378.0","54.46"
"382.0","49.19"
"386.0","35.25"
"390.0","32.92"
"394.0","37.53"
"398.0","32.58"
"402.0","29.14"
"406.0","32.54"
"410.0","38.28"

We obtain 0.9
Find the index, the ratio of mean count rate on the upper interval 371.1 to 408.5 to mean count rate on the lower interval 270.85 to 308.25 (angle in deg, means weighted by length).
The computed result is 0.87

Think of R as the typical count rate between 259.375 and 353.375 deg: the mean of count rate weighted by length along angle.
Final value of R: 46.9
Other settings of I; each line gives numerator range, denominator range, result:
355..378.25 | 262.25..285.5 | 1.13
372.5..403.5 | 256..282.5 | 0.89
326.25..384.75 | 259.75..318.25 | 1.08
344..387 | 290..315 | 1.08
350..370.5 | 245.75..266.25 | 1.12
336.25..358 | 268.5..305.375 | 1.04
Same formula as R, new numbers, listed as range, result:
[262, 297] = 45.8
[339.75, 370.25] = 49.6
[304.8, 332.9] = 47.7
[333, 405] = 45.3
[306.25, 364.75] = 48.1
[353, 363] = 49.3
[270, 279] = 45.9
